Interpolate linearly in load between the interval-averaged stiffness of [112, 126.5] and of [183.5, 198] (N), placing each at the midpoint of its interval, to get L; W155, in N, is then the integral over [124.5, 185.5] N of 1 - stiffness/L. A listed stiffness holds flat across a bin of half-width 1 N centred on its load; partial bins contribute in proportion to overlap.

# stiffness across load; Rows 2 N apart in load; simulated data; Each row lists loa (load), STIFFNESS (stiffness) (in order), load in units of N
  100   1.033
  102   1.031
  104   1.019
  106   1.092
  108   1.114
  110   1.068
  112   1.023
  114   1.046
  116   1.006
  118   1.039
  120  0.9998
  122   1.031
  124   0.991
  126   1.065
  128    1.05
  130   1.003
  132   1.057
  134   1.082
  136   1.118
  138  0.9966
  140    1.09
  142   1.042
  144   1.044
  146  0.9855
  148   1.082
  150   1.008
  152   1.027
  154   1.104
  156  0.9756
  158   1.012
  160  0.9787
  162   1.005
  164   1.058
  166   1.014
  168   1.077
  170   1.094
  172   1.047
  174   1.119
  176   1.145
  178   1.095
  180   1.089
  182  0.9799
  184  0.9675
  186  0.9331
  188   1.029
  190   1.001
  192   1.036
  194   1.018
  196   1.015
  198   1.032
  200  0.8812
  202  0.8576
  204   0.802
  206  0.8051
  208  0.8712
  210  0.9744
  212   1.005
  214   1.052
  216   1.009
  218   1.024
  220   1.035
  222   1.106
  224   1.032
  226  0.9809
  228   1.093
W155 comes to -1.9 N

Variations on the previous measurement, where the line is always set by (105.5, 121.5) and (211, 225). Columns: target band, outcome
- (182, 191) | 0.50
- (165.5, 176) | -0.39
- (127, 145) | -0.15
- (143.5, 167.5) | 0.41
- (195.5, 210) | 1.99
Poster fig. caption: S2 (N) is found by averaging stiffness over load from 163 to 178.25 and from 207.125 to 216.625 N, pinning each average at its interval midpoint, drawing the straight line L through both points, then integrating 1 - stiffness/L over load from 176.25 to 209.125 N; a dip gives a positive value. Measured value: 2.0 N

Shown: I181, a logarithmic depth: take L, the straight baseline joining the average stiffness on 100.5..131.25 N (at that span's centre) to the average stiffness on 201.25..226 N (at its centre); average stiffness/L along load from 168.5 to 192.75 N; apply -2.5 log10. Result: -0.06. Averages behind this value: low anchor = 1.04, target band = 1.05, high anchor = 0.966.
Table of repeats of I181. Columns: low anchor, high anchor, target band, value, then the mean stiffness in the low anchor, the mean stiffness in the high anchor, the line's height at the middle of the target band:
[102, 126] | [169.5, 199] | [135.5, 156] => -0.01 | 1.04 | 1.04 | 1.04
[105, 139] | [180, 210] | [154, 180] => -0.07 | 1.05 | 0.951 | 0.987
